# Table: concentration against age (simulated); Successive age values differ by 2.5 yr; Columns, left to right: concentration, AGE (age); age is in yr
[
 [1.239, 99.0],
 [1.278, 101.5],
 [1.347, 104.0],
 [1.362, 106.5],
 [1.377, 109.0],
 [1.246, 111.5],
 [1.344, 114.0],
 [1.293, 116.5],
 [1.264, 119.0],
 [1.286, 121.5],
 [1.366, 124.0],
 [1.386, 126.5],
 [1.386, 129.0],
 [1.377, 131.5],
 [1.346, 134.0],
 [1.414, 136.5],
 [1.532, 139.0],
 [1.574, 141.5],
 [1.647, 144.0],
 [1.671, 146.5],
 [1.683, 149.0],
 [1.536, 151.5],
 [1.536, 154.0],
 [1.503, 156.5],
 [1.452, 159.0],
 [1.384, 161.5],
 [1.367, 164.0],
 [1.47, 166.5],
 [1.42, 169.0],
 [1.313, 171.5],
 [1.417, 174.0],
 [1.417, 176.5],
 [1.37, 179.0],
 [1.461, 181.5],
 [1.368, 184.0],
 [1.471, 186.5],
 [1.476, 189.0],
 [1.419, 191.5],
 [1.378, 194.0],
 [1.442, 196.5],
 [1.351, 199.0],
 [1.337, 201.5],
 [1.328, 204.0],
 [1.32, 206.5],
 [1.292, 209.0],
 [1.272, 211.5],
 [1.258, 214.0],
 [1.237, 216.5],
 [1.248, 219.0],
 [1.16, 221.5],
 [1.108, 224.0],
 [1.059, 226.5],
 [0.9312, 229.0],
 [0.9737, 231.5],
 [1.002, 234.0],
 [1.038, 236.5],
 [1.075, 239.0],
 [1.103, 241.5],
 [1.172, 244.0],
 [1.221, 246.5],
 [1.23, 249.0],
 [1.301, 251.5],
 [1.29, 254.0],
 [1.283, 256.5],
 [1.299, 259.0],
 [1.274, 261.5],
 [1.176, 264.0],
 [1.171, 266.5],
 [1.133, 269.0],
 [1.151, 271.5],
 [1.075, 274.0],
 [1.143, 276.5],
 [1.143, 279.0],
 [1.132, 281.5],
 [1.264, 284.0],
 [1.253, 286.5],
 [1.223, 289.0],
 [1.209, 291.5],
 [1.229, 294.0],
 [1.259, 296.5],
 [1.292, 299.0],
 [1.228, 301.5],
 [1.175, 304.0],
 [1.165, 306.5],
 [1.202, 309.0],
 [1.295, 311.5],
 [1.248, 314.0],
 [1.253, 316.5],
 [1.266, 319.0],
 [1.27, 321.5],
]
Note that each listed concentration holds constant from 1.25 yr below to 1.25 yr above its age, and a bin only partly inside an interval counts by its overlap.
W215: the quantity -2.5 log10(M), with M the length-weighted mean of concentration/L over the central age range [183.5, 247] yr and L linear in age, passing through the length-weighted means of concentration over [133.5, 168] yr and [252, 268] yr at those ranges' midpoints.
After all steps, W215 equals 0.108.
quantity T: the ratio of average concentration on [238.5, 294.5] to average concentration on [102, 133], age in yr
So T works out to 0.90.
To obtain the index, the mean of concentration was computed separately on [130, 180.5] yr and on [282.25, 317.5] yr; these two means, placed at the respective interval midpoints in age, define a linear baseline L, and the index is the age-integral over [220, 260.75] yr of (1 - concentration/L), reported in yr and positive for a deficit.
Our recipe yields 5.7 yr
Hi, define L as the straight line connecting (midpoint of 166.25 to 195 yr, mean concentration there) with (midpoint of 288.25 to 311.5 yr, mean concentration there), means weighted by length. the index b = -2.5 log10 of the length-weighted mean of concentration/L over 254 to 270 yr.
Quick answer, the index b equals 0.05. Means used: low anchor 1.41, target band 1.23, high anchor 1.22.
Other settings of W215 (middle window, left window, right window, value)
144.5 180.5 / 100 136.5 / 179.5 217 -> -0.09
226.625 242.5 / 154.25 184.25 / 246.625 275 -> 0.24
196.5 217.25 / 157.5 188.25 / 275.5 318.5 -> 0.04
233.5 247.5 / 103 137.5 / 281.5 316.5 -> 0.15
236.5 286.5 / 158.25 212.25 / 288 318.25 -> 0.09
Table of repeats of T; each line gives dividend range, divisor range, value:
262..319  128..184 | 0.82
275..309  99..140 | 0.90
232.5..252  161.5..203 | 0.81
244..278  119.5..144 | 0.85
